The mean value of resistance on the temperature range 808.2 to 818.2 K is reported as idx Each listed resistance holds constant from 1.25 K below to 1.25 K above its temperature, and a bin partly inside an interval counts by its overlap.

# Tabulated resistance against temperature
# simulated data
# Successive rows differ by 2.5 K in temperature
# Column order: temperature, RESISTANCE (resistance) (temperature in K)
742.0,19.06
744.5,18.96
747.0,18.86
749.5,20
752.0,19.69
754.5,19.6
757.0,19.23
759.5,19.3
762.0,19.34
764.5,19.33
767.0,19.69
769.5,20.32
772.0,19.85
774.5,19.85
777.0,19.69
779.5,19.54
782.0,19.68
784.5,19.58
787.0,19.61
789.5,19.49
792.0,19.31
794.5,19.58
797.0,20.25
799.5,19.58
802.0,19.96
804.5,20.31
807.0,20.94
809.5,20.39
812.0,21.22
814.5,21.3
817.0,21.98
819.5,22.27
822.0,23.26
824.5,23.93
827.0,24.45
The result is 21.2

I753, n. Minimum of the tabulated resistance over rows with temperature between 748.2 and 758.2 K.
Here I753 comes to 19.23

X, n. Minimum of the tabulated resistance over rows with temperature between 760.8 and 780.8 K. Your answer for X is 19.33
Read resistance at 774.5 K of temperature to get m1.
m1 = 19.85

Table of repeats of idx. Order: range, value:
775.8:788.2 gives 19.6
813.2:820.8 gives 21.9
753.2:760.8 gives 19.4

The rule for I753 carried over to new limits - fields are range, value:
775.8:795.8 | 19.31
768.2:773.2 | 19.85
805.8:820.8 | 20.39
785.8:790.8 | 19.49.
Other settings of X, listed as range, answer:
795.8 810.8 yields 19.58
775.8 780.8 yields 19.54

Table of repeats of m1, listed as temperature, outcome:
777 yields 19.69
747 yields 18.86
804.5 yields 20.31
